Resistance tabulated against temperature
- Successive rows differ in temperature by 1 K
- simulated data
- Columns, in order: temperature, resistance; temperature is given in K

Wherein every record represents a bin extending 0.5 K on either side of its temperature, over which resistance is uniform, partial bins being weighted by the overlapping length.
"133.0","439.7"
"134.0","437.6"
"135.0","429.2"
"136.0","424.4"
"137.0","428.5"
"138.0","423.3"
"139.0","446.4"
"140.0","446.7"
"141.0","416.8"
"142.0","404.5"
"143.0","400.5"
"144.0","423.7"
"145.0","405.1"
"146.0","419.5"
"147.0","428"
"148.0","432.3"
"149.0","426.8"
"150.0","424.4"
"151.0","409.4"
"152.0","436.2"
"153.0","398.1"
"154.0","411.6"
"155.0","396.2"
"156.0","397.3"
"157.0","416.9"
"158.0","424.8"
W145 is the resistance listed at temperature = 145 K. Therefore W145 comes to 405.1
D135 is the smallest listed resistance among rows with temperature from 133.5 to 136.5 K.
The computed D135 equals 424.4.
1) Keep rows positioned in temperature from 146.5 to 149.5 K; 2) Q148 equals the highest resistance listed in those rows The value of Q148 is 432.3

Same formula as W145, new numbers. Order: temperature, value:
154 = 411.6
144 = 423.7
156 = 397.3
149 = 426.8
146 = 419.5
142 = 404.5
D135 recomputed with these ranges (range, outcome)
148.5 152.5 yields 409.4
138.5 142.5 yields 404.5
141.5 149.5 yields 400.5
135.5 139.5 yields 423.3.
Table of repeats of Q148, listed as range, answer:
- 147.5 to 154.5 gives 436.2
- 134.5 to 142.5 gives 446.7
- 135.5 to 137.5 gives 428.5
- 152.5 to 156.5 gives 411.6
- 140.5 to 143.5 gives 416.8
